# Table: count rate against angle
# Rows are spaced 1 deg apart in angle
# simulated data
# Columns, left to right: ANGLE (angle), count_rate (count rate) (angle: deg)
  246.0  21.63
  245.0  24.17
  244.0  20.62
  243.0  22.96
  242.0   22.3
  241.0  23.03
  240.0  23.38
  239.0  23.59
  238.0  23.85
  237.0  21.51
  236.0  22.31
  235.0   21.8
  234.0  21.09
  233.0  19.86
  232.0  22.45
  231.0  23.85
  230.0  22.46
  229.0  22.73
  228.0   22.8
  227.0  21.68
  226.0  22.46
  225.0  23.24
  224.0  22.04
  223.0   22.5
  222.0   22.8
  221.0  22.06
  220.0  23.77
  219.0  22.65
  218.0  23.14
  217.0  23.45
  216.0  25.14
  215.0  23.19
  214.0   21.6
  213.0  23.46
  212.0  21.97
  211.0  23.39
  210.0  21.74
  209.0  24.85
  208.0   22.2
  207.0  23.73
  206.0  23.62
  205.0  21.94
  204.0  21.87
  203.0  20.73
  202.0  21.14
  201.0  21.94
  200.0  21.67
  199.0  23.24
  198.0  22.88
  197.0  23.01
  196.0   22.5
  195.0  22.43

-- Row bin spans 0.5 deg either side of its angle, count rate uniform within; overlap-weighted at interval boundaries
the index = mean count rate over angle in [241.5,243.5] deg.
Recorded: 22.6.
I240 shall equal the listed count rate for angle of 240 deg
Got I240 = 23.38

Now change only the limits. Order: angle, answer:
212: 21.97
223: 22.5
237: 21.51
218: 23.14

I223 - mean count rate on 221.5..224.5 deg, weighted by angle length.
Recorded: 22.4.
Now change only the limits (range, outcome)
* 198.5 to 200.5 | 22.5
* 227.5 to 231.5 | 23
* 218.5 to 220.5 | 23.2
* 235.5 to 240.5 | 22.9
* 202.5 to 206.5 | 22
